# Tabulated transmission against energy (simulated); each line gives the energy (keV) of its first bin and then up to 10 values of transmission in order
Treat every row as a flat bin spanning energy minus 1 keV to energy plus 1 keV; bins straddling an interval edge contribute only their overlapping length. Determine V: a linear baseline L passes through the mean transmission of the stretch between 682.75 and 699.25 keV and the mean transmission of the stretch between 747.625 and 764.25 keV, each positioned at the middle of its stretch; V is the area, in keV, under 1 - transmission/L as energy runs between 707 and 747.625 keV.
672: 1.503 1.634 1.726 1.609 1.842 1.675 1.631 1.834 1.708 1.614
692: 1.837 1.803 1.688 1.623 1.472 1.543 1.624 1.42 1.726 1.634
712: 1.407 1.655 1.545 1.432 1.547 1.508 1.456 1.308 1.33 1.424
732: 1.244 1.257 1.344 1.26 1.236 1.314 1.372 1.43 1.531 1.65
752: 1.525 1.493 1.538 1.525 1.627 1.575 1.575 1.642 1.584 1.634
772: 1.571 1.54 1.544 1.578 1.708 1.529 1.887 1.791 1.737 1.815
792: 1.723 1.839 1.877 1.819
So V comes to 5.1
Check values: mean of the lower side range 1.71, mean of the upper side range 1.56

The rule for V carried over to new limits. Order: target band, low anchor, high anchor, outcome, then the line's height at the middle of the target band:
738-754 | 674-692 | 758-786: 2.09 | 1.64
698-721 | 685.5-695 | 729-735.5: 0.00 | 1.55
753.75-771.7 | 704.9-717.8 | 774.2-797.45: 0.99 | 1.67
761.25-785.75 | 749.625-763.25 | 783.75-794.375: 0.87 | 1.68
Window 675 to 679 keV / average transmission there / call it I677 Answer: 1.67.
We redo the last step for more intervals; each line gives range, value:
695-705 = 1.59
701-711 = 1.59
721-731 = 1.41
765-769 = 1.61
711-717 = 1.54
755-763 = 1.57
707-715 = 1.61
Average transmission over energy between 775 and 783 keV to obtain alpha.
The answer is 1.59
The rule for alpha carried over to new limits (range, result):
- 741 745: 1.34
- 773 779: 1.55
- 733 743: 1.28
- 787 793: 1.76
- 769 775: 1.58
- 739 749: 1.38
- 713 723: 1.54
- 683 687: 1.73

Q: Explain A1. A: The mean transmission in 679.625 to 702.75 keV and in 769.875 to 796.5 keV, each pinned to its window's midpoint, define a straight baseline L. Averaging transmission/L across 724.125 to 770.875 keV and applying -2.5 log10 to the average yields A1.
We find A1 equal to 0.17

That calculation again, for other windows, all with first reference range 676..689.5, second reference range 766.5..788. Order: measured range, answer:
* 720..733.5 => 0.21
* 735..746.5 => 0.25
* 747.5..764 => 0.07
